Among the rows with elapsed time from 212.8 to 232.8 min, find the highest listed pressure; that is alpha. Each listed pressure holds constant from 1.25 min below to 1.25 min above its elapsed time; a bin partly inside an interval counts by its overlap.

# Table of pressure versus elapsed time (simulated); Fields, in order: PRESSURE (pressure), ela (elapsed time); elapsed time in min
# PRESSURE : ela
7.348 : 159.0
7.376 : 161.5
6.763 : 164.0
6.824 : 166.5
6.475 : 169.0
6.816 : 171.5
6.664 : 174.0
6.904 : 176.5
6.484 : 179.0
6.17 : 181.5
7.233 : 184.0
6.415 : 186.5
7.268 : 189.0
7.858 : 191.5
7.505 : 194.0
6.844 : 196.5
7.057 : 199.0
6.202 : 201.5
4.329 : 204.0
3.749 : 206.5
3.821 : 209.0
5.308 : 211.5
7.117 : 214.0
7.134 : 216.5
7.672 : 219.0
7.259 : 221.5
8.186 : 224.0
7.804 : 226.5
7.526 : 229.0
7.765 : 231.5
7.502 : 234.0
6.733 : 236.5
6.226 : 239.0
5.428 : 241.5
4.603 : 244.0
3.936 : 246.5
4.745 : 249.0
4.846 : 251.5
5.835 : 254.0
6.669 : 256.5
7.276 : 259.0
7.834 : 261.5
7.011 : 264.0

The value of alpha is 8.186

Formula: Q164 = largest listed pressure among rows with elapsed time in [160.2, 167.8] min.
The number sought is 7.376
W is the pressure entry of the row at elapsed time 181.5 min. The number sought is 6.17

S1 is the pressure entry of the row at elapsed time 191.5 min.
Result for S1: 7.858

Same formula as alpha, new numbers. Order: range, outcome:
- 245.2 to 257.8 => 6.669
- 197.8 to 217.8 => 7.134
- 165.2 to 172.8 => 6.824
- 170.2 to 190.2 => 7.268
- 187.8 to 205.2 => 7.858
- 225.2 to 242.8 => 7.804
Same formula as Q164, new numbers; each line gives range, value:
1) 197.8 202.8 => 7.057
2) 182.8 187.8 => 7.233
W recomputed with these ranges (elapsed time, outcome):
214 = 7.117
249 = 4.745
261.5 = 7.834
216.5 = 7.134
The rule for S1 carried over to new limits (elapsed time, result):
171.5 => 6.816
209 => 3.821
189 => 7.268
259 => 7.276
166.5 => 6.824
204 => 4.329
